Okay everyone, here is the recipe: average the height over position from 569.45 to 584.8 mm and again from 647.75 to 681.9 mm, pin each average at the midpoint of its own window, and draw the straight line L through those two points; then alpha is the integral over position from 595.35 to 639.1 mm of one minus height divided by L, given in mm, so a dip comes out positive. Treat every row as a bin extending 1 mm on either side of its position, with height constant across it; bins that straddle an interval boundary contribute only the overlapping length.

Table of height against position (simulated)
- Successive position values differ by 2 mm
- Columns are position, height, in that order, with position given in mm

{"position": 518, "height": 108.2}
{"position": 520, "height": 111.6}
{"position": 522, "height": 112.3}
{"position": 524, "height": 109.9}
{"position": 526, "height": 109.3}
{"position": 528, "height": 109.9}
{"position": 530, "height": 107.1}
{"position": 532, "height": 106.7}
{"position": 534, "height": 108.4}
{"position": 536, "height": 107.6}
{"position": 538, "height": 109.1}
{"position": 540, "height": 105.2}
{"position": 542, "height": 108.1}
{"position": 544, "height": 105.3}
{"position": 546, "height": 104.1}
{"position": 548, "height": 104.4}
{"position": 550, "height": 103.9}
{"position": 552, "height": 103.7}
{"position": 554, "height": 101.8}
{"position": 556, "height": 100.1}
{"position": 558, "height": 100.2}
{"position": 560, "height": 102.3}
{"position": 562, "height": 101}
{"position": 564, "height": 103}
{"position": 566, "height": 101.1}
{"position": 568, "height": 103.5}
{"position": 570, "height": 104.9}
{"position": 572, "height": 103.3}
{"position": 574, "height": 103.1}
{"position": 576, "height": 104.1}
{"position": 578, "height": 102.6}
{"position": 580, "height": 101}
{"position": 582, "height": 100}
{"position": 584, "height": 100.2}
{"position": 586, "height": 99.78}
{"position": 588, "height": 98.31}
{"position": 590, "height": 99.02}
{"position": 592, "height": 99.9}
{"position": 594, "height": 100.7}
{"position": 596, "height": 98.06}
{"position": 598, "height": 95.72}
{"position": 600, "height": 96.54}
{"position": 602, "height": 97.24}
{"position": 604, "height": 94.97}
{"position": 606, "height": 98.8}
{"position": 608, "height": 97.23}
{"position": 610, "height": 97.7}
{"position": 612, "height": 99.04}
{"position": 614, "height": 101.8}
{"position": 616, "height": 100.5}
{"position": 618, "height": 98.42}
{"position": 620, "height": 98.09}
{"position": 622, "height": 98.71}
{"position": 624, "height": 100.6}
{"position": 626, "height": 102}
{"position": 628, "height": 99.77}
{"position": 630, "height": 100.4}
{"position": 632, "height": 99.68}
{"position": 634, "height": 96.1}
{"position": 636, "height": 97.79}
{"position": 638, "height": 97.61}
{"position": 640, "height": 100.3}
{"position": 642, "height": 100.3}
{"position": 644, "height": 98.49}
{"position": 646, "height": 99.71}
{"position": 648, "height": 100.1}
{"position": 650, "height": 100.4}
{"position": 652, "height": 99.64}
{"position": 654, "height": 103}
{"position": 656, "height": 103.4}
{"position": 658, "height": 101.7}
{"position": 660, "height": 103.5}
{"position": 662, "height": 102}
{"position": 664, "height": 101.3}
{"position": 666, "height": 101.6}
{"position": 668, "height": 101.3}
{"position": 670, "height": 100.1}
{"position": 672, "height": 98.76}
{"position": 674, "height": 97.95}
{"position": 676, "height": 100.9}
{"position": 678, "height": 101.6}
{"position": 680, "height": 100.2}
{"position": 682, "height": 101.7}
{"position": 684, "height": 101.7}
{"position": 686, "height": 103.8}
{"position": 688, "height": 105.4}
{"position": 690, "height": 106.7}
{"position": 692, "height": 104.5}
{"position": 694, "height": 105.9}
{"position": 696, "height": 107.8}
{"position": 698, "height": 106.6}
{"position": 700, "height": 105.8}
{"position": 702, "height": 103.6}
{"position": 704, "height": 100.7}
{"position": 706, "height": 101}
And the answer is 1.40 mm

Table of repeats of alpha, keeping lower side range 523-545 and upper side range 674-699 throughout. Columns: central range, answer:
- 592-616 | 1.76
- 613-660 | 2.25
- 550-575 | 1.09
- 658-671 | 0.33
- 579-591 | 0.76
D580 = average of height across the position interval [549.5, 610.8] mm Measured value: 100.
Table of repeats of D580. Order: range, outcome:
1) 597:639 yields 98.5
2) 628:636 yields 98.7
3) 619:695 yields 101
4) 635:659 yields 100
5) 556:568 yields 102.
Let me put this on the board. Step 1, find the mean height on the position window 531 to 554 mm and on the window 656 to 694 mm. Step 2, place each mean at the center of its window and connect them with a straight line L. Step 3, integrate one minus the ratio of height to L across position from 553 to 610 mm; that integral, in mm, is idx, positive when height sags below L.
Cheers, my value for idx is 2.4 mm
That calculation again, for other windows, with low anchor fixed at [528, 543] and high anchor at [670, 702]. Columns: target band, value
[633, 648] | 0.8 mm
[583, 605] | 1.6 mm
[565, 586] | 0.8 mm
